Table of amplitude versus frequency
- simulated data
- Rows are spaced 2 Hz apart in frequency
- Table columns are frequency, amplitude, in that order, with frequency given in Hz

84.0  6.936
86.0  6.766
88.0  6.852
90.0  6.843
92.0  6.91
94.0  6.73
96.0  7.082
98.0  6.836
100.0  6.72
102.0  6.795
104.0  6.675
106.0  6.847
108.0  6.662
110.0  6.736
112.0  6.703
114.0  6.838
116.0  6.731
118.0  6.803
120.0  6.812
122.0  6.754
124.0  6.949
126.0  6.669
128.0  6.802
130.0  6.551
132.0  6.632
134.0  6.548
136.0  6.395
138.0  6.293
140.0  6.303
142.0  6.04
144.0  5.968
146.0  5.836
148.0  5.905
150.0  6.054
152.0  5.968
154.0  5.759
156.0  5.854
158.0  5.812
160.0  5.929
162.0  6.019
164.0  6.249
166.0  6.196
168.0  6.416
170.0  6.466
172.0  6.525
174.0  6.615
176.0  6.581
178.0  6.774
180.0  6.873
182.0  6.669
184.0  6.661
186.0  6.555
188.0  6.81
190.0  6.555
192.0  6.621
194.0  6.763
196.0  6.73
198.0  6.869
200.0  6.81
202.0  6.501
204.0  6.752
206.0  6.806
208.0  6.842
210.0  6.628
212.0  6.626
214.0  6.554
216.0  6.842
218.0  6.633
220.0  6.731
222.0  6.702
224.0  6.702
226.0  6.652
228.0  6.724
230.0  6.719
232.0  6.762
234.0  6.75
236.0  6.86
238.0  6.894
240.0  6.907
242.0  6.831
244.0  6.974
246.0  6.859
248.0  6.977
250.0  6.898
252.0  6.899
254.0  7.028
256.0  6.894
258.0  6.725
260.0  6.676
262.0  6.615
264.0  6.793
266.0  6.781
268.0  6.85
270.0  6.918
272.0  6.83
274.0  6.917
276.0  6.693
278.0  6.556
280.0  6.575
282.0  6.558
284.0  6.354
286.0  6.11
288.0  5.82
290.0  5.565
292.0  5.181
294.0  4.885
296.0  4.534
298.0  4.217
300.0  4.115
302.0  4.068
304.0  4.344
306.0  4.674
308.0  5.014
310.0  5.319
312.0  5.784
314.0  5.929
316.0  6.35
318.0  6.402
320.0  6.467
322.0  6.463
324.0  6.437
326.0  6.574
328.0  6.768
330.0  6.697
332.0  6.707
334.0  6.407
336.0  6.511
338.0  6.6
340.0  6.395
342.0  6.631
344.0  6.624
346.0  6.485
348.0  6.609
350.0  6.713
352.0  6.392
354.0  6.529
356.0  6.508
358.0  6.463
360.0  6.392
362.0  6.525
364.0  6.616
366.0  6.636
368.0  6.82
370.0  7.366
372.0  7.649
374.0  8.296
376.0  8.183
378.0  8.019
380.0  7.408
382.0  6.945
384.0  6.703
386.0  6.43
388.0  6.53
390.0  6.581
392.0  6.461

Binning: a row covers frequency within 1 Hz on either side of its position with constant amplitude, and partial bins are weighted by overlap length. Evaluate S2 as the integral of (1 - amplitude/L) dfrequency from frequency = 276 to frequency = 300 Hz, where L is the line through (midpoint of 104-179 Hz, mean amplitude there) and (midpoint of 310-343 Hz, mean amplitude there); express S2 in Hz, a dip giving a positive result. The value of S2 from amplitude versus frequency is 2.86 Hz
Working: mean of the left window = 6.41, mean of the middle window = 5.65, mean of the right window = 6.41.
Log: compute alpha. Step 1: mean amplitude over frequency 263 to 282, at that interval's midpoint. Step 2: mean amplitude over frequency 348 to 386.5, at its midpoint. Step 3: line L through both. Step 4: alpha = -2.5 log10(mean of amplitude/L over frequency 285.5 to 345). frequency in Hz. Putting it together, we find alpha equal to 0.19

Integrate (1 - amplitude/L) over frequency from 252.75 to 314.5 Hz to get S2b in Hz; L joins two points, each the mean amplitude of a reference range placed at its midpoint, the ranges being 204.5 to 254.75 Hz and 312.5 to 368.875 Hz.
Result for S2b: 6.9 Hz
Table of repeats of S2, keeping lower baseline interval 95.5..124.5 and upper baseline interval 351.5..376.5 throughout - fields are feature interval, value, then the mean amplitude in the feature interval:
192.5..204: 0.2 Hz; 6.73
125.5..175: 4.2 Hz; 6.23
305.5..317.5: 2.3 Hz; 5.58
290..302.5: 4.2 Hz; 4.6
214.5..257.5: 0.3 Hz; 6.82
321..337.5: 0.8 Hz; 6.57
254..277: 0.3 Hz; 6.8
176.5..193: 0.4 Hz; 6.69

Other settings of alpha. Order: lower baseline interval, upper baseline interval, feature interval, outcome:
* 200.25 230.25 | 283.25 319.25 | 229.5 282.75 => -0.136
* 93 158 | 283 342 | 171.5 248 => -0.096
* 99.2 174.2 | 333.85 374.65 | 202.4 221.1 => -0.031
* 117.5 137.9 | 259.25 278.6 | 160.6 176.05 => 0.057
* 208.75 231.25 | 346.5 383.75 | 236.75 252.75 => -0.027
